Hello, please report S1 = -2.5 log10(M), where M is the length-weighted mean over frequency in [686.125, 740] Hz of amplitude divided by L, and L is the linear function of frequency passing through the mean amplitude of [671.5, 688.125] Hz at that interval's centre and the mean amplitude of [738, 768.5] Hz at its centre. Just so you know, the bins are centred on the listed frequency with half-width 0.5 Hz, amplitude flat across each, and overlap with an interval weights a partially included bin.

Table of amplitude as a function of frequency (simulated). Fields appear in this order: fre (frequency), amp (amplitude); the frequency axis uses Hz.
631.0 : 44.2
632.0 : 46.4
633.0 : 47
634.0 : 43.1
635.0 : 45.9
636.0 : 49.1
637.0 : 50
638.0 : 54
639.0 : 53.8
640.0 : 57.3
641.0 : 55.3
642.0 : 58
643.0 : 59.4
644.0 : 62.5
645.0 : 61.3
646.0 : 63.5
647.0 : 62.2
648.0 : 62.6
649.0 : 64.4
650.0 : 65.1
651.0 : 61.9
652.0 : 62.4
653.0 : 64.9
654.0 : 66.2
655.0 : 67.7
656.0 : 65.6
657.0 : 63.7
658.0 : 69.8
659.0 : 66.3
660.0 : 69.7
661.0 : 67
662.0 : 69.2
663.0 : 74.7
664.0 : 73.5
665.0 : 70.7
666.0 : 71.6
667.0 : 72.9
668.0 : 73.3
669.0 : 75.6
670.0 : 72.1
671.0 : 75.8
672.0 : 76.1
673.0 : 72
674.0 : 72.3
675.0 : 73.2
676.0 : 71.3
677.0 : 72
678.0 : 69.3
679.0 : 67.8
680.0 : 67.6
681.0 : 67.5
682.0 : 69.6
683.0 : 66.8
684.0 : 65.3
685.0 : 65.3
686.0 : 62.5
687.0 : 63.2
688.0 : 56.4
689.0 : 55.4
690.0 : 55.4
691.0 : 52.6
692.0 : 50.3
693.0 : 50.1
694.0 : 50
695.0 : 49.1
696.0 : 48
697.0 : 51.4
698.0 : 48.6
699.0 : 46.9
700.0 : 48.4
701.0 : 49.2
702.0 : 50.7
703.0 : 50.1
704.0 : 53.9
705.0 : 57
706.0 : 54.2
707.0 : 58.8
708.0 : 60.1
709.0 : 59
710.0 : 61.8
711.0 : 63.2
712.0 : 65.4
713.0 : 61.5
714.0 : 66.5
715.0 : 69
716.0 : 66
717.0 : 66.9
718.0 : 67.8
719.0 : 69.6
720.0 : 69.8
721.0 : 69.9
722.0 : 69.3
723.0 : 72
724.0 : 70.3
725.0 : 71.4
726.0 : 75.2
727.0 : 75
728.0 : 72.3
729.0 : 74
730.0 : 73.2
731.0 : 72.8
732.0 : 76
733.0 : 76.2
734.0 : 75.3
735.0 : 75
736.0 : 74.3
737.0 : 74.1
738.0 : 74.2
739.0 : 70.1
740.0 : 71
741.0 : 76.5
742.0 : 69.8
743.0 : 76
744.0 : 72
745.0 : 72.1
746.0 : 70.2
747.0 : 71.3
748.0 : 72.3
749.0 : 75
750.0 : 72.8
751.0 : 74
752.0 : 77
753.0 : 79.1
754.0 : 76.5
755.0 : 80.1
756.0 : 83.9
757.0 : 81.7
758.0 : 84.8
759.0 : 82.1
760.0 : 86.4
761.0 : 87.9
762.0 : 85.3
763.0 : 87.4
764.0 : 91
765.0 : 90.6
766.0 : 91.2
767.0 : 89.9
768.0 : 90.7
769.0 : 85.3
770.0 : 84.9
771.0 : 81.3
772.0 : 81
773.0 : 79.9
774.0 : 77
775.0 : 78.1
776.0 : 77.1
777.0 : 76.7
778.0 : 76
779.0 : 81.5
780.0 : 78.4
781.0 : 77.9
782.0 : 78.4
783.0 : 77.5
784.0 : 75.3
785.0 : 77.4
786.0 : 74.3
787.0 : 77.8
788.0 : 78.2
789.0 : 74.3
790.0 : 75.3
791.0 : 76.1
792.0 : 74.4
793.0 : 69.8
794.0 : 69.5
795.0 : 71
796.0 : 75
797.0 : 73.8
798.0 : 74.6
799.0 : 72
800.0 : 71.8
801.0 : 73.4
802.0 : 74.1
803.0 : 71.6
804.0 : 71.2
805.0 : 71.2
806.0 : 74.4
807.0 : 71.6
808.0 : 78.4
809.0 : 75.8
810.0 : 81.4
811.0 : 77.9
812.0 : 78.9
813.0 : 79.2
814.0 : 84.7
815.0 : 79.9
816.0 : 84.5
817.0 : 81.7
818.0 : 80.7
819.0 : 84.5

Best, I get 0.17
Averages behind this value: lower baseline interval 68.4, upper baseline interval 79.5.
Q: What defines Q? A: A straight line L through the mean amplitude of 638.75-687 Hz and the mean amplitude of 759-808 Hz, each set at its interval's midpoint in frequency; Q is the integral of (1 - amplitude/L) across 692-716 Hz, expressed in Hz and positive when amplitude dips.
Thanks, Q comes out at 5.3 Hz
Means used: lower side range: 67.1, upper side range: 78.4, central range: 55.5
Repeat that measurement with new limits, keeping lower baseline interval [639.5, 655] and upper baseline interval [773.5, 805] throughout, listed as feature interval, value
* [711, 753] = -1.2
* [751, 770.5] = -3.3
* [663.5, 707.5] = 2.3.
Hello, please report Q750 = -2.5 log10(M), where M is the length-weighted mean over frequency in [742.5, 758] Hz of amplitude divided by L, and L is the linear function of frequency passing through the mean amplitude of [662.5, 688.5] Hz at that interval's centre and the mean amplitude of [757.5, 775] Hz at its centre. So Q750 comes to 0.09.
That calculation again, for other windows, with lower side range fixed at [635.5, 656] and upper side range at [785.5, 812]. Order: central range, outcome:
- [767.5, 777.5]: -0.133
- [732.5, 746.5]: -0.069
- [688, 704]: 0.267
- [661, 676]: -0.169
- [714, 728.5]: -0.048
